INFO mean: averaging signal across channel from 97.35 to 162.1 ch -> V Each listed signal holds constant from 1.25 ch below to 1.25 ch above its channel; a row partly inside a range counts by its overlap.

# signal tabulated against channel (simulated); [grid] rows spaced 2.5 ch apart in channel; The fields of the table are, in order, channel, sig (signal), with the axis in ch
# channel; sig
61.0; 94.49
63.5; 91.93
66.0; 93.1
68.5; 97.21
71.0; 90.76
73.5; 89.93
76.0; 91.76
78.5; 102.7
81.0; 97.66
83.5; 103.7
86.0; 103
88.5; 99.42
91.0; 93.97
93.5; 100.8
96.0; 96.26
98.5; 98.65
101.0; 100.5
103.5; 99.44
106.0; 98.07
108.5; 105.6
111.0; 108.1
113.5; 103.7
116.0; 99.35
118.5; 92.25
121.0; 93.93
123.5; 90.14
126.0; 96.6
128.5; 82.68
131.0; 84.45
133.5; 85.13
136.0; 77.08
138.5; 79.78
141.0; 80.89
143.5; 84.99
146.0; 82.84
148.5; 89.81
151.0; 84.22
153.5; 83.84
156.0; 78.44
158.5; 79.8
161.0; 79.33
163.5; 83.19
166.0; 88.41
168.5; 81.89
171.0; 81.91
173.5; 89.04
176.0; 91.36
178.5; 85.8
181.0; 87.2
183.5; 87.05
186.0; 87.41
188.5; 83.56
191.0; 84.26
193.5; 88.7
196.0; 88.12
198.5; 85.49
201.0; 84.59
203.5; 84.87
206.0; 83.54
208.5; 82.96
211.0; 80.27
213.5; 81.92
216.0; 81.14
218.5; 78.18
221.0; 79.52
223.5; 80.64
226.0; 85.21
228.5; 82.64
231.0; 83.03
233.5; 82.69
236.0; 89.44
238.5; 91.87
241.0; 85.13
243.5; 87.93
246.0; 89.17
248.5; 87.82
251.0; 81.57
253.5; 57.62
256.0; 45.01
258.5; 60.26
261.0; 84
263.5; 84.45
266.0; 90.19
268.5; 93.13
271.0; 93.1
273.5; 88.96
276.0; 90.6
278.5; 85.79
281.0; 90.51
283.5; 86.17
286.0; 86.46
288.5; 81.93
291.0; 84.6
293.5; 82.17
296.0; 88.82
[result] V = 90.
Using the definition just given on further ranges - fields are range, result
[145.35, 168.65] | 83.2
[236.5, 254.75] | 83.3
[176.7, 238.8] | 84.4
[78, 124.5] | 99.3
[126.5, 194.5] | 84.3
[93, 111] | 100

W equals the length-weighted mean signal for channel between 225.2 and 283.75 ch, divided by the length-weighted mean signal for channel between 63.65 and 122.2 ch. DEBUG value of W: 0.85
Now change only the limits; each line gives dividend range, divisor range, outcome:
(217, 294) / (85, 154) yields 0.89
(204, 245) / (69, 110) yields 0.85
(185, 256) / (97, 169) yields 0.93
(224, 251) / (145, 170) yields 1.04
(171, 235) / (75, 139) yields 0.88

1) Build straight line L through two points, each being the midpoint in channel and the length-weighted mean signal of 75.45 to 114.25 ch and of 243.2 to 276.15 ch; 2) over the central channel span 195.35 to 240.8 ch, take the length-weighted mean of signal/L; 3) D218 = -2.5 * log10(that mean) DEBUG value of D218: 0.02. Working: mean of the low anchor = 100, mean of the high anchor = 80.5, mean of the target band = 83.6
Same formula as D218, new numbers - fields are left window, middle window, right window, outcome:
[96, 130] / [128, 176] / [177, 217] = 0.10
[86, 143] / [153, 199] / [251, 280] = 0.04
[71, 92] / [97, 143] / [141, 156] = -0.04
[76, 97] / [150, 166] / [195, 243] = 0.11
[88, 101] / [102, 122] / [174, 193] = -0.05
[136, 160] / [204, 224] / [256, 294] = 0.03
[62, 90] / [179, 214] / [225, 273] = 0.02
